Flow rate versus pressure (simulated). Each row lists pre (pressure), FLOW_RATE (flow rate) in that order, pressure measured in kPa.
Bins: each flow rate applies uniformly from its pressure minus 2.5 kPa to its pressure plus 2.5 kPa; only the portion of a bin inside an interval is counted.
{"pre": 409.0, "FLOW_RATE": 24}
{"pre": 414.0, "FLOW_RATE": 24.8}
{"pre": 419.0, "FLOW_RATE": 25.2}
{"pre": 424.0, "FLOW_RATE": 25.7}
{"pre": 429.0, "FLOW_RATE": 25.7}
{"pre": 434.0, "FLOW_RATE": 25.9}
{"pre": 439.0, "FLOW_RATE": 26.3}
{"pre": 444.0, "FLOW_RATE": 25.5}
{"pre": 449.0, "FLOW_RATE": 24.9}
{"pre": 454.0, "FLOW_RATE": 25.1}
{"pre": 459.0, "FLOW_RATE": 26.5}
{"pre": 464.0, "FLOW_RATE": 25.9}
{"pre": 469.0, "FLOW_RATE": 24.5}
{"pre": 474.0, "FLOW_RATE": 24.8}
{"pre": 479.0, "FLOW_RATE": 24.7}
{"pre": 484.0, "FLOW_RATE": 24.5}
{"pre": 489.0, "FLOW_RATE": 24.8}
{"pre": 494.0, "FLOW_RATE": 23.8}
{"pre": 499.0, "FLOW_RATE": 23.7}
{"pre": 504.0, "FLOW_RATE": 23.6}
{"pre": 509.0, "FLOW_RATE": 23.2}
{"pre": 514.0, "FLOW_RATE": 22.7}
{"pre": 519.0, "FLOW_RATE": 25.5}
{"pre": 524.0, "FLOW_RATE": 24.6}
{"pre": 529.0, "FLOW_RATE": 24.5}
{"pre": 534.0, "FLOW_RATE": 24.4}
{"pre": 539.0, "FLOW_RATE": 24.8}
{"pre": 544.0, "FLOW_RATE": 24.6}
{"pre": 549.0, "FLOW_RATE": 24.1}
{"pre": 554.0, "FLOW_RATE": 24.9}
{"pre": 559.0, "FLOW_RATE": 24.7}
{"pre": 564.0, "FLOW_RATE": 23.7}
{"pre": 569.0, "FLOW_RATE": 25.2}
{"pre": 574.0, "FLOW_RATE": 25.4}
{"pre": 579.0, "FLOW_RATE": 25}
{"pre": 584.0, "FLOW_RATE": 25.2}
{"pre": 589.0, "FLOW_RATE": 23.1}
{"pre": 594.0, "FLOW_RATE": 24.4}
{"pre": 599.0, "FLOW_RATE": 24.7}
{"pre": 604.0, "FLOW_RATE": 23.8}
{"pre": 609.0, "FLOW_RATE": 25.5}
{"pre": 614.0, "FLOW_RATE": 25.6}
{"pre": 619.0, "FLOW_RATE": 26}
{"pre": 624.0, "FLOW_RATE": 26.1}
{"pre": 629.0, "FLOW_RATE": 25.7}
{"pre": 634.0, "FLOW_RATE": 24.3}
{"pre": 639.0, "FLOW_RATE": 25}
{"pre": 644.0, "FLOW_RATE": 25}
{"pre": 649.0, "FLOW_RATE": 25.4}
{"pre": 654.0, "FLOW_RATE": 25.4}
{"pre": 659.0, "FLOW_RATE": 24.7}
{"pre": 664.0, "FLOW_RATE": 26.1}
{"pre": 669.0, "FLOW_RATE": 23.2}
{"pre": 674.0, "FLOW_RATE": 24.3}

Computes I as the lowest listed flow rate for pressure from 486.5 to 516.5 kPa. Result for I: 22.7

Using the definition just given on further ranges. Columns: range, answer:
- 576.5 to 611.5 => 23.1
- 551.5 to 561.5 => 24.7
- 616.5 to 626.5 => 26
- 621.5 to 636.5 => 24.3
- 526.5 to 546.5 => 24.4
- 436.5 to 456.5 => 24.9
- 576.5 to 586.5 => 25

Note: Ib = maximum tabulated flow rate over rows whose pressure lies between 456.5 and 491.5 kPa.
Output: 26.5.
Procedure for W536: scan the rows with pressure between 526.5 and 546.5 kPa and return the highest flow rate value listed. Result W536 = 24.8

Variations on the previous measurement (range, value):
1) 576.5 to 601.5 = 25.2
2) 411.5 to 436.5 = 25.9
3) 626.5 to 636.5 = 25.7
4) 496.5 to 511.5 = 23.7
